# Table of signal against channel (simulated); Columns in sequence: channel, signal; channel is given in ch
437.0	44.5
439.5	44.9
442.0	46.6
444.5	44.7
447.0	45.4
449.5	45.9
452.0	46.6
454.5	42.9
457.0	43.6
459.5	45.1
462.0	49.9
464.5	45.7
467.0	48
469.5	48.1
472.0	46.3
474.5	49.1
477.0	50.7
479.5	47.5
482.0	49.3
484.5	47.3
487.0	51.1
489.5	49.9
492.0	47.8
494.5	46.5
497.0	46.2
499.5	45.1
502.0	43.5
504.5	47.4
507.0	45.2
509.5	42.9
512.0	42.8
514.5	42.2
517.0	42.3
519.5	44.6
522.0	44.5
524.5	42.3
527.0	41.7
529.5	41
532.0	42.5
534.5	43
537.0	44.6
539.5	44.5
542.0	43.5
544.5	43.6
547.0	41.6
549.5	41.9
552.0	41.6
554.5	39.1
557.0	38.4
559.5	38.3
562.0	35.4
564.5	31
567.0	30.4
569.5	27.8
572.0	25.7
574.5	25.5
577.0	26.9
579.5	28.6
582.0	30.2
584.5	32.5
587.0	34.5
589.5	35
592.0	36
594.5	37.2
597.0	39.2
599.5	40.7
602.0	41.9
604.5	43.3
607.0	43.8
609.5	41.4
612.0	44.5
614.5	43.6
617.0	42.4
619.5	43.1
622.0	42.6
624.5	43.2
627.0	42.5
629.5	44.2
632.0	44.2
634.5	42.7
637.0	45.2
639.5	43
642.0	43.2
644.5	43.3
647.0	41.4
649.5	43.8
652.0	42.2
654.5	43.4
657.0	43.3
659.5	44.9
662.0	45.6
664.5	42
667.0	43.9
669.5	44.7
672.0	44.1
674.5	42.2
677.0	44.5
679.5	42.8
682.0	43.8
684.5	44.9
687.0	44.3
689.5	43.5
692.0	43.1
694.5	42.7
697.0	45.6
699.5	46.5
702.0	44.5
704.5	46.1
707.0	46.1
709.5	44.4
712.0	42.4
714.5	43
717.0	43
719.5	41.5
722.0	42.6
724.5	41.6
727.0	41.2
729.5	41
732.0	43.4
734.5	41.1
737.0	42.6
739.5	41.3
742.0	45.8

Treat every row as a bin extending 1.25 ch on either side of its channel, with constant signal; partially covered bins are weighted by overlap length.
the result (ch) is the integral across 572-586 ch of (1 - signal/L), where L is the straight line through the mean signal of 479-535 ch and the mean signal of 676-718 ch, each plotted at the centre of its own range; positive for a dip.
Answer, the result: 5.06 ch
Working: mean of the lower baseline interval 45.1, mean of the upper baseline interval 44.2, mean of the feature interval 28.6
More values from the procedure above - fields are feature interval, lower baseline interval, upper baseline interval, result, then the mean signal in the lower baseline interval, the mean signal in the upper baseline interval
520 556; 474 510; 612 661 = 2.8 ch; 47.4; 43.3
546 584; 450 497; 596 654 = 9.6 ch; 47.5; 42.9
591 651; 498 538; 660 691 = 1.9 ch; 43.5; 43.9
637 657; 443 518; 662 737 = 0.5 ch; 46.3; 43.5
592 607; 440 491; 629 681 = 1.4 ch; 47.2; 43.5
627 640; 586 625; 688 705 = -0.6 ch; 40.8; 44.5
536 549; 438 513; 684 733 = 0.6 ch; 46.5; 43.6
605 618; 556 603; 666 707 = -2.3 ch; 33.4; 44.3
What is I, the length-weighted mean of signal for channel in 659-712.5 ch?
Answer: 44.2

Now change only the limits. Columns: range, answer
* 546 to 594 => 33.7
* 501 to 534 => 43.3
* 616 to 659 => 43.2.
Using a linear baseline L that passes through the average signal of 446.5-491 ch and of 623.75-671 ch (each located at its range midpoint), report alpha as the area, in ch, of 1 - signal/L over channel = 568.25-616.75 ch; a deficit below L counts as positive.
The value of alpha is 9.6 ch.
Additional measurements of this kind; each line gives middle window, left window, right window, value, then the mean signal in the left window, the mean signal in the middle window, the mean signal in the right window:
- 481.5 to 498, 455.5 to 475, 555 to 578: -2.0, 46.8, 48.3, 31.4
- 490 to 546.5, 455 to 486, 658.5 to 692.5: 3.2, 47.5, 44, 43.9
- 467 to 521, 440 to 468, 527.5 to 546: -2.4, 45.8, 46.5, 43.2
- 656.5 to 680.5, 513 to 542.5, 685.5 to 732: -0.2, 43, 43.8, 43.5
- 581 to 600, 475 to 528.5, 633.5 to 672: 3.8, 45.8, 35.5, 43.5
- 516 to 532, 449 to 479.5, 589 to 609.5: 0.4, 46.9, 42.7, 39.9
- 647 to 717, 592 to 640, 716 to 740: -3.0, 42.4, 43.9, 41.9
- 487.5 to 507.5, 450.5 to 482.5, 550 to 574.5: -1.8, 47.1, 46.7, 34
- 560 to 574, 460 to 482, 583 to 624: 4.0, 48.1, 30.3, 40.1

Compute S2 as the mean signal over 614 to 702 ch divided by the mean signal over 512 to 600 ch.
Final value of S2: 1.16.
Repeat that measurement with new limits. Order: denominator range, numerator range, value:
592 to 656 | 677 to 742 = 1.02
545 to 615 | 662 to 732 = 1.20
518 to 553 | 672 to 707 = 1.03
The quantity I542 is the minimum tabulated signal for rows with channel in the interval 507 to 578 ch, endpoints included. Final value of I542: 25.5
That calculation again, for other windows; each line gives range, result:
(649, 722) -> 41.5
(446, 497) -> 42.9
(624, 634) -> 42.5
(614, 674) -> 41.4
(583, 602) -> 32.5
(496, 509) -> 43.5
